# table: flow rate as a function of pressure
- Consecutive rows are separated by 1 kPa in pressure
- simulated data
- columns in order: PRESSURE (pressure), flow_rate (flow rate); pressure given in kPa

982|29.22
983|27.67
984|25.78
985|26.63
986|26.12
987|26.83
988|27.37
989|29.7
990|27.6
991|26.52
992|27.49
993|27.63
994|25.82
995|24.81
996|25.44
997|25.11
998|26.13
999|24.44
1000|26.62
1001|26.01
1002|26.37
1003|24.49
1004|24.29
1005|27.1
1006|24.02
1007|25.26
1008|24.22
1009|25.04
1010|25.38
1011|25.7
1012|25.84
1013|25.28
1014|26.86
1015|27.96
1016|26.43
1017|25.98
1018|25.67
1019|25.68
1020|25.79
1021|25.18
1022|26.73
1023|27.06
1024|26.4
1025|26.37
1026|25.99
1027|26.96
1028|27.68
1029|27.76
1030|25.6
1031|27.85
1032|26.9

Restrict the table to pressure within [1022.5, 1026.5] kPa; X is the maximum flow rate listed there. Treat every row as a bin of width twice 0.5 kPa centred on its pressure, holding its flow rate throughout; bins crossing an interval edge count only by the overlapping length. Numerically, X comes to 27.06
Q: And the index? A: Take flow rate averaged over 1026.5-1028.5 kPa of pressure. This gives 27.3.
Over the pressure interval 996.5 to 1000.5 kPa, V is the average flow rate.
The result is 25.6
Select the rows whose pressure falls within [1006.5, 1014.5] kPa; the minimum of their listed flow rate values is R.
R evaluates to 24.22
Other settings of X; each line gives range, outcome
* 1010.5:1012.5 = 25.84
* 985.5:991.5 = 29.7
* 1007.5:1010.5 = 25.38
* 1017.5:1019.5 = 25.68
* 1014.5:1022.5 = 27.96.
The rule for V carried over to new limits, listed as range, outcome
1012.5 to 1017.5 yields 26.5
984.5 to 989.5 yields 27.3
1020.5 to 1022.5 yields 26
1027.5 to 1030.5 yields 27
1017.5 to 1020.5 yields 25.7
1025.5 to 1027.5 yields 26.5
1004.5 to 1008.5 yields 25.1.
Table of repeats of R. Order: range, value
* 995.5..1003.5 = 24.44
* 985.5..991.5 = 26.12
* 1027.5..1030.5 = 25.6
